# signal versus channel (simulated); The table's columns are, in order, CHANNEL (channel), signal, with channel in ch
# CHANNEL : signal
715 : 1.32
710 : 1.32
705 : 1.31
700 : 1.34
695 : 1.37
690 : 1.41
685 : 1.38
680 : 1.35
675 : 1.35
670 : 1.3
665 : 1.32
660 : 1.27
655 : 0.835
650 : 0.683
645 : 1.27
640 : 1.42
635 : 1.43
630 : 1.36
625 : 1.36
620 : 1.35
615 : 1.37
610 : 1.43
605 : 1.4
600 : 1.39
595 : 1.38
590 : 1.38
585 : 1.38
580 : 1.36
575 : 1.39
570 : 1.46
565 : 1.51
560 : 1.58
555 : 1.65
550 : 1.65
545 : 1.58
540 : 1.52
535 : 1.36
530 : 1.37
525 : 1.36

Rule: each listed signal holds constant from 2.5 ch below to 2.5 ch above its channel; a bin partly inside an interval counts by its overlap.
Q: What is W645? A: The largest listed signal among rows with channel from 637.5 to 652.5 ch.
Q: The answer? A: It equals 1.42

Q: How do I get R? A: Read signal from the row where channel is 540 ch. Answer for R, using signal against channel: 1.52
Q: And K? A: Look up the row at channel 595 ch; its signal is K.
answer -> 1.38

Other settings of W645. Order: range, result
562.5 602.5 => 1.51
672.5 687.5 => 1.38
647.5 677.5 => 1.35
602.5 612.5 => 1.43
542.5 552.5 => 1.65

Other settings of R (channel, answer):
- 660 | 1.27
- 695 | 1.37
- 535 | 1.36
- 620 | 1.35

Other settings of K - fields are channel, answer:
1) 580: 1.36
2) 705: 1.31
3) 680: 1.35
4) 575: 1.39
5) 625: 1.36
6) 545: 1.58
